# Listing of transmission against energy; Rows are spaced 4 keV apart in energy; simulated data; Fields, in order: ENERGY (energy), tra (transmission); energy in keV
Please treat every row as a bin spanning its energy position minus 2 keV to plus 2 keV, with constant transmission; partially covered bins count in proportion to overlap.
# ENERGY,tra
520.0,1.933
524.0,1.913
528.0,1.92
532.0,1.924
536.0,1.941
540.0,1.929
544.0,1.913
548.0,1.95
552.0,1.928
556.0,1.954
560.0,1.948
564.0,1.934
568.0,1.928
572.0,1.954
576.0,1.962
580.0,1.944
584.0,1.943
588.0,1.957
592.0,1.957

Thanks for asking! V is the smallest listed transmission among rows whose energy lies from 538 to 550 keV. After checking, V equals 1.913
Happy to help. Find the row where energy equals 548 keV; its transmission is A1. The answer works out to 1.95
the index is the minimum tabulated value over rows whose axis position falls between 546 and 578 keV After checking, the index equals 1.928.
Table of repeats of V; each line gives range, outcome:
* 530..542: 1.924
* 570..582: 1.944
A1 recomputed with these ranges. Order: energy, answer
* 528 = 1.92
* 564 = 1.934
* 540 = 1.929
